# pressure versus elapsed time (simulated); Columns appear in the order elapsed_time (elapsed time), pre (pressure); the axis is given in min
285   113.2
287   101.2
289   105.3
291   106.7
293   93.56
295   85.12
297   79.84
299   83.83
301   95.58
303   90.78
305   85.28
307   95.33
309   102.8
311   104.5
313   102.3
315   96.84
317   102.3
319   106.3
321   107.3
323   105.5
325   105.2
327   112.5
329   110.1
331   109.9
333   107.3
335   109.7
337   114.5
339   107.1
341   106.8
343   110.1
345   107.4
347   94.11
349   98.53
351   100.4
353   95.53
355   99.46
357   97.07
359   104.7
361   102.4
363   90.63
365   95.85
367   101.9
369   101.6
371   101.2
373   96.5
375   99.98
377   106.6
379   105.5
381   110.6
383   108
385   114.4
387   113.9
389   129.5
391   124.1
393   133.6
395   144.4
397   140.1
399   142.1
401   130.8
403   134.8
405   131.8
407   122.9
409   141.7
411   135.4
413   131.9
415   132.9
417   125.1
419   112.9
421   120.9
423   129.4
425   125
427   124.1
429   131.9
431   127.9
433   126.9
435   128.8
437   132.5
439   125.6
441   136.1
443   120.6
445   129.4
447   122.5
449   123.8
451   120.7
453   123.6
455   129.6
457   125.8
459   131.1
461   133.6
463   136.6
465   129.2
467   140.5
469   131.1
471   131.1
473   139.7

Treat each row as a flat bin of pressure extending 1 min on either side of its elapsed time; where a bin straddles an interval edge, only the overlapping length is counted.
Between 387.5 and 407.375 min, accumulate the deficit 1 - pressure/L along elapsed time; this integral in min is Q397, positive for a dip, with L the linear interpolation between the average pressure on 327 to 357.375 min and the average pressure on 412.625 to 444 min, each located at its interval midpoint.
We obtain -2.37 min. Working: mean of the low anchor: 105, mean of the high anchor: 127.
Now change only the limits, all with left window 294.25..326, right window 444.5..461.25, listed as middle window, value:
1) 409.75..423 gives -0.9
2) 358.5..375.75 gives 1.5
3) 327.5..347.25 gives -1.1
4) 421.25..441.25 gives -1.1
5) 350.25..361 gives 0.7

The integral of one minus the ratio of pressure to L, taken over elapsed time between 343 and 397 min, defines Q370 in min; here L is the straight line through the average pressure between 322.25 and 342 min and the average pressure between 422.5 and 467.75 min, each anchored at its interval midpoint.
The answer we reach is 3.8 min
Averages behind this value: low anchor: 109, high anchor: 128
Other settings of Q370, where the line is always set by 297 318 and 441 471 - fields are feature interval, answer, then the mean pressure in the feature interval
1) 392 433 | -4.17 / 131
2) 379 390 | -0.17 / 114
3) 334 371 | 1.11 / 102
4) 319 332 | -1.18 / 108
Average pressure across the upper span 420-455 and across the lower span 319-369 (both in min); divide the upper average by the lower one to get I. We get 1.22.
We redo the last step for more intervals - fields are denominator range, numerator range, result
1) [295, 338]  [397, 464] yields 1.28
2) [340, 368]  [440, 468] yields 1.28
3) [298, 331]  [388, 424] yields 1.30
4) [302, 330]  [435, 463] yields 1.25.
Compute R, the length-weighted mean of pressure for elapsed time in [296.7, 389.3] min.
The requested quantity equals 103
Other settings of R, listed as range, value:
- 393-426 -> 131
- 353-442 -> 120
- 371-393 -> 111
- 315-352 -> 106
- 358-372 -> 99.8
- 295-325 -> 96.9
